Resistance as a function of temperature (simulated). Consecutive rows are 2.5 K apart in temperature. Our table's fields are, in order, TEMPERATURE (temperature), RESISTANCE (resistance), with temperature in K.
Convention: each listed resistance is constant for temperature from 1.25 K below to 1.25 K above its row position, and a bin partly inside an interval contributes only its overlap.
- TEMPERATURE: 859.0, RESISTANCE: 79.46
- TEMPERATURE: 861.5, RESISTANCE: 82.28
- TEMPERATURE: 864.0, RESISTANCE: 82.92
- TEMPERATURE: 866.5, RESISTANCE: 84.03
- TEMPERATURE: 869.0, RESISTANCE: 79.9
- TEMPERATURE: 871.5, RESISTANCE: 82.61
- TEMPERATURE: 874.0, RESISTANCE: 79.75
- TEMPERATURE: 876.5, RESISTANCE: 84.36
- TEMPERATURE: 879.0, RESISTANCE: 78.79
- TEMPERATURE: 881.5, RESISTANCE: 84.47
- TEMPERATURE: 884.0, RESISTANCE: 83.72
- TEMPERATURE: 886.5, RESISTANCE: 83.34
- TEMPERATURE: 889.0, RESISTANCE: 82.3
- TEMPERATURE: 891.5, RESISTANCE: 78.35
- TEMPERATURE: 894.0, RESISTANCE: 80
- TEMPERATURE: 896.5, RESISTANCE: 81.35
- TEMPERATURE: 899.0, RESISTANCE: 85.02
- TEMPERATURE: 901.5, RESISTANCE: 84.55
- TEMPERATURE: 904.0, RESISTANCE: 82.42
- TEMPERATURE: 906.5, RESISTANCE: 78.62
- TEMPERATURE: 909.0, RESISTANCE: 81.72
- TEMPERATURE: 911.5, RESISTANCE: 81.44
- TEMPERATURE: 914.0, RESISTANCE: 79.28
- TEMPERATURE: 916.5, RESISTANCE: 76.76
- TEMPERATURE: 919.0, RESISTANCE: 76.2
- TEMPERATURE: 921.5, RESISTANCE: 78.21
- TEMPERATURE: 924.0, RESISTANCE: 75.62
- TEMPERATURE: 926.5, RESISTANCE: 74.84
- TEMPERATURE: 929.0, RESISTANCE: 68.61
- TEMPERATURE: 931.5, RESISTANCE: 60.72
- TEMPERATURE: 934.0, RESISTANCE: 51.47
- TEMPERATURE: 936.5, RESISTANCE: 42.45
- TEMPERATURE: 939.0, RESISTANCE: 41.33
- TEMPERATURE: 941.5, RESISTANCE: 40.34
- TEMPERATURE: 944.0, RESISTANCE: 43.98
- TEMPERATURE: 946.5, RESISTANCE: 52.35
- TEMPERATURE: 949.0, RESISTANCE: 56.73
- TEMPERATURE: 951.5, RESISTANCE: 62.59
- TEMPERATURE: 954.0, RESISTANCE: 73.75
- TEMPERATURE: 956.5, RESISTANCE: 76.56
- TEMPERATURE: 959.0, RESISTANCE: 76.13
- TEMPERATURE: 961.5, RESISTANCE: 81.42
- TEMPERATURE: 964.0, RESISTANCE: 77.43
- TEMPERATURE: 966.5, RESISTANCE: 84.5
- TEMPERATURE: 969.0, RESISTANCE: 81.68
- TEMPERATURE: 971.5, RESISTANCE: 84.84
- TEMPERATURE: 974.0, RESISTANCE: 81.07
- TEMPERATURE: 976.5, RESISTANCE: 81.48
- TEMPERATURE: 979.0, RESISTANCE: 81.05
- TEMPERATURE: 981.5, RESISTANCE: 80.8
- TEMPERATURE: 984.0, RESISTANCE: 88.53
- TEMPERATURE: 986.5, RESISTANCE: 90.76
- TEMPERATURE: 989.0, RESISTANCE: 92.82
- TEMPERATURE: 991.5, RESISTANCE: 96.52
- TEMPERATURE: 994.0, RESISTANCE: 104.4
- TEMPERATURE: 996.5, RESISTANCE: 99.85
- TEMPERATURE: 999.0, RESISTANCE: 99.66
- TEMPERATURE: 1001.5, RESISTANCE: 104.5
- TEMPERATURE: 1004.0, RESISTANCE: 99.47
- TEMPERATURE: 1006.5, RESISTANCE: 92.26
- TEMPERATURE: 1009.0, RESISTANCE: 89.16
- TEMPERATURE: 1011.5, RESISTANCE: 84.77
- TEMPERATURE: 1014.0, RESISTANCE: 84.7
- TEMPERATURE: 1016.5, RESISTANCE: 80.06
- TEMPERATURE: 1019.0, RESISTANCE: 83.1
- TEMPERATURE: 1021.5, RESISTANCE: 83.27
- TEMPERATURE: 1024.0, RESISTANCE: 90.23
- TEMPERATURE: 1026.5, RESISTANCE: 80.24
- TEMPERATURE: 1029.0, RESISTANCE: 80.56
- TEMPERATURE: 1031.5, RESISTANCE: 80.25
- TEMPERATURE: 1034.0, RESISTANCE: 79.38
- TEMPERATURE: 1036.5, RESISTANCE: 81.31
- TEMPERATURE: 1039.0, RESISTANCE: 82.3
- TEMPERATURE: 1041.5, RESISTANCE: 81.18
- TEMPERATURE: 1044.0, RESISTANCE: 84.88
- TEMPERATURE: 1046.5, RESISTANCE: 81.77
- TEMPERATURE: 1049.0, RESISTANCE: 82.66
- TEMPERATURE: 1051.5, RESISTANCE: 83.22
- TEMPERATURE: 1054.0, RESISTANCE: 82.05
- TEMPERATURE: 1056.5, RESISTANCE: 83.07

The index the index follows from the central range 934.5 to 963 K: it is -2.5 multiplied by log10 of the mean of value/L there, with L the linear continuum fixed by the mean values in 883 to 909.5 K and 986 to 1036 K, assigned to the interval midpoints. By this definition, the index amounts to 0.41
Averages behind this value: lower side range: 81.9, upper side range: 89.7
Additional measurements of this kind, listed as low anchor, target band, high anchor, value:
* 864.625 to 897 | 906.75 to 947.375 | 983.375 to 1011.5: 0.32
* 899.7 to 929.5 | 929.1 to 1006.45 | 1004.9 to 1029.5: 0.08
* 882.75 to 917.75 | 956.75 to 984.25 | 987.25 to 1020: 0.10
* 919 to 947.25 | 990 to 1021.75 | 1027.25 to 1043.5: -0.24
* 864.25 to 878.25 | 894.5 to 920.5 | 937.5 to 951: -0.24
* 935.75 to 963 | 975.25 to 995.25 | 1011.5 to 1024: -0.23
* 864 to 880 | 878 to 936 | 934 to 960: -0.11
